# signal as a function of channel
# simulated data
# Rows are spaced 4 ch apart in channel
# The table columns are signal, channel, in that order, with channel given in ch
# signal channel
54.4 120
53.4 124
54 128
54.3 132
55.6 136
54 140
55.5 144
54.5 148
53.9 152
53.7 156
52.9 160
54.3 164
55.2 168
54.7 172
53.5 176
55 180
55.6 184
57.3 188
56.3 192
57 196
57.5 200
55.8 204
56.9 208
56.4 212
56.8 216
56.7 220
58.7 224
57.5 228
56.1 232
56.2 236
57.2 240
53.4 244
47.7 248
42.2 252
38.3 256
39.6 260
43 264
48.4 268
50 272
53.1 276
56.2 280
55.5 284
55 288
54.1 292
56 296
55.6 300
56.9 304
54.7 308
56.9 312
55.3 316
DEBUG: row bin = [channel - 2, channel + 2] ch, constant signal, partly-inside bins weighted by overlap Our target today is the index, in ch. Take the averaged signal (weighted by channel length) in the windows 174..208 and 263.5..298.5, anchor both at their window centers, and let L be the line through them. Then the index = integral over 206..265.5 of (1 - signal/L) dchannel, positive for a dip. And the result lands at 2.9 ch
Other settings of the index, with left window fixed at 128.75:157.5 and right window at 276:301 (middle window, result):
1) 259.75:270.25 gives 2.0 ch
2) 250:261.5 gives 3.1 ch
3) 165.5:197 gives -0.5 ch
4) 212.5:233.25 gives -0.9 ch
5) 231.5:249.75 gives 0.3 ch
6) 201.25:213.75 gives -0.4 ch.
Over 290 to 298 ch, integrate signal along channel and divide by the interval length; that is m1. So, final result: 55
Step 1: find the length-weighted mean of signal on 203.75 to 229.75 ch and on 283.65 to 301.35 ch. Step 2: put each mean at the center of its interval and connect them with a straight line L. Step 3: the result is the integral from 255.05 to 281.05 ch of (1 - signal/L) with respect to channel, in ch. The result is 4.1 ch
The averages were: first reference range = 57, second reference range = 55.2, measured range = 47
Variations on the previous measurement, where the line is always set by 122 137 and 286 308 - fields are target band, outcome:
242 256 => 2.2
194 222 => -1.0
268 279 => 0.8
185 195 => -0.4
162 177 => 0.0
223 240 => -0.6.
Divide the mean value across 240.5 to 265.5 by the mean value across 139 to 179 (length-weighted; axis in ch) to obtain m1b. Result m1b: 0.8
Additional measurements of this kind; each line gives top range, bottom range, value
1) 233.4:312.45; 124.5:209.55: 0.93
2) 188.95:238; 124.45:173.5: 1.05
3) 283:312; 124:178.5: 1.02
